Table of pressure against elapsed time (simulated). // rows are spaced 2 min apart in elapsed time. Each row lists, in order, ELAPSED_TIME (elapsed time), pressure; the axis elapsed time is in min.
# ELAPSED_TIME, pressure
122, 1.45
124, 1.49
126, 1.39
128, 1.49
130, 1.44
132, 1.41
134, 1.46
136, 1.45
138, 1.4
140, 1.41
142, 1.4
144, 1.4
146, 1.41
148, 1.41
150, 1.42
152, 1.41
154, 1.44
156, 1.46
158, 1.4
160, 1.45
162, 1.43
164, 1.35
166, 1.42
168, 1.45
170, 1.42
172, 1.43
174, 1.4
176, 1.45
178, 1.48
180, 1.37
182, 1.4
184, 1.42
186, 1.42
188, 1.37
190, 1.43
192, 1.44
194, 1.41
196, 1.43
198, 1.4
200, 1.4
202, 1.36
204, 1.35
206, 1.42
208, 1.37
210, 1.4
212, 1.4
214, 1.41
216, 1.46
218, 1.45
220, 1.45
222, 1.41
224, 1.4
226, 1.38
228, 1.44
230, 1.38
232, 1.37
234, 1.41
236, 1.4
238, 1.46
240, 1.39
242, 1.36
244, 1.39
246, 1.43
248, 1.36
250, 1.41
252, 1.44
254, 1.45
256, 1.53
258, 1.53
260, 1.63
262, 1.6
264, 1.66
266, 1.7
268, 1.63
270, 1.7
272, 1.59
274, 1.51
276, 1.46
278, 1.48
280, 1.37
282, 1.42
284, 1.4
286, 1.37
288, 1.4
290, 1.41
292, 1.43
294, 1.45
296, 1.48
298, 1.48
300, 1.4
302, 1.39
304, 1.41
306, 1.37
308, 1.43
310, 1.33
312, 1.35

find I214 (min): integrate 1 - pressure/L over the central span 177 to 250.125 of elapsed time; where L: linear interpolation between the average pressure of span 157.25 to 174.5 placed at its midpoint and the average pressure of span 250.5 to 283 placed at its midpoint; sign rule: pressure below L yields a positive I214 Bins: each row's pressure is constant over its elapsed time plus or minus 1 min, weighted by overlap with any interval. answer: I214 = 3.44 min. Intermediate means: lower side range 1.42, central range 1.41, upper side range 1.54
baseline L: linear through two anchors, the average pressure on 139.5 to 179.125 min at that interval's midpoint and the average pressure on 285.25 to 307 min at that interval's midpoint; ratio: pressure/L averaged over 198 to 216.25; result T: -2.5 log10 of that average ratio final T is 0.02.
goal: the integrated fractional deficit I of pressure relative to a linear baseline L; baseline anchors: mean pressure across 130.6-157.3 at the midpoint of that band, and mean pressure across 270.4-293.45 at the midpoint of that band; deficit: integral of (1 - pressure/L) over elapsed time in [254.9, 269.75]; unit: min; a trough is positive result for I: -1.8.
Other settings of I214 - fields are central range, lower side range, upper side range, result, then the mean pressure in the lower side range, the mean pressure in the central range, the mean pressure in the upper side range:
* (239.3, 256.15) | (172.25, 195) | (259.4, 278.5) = 1.5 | 1.42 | 1.41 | 1.6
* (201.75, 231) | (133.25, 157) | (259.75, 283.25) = 1.8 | 1.42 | 1.41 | 1.56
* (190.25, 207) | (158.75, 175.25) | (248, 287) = 0.5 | 1.42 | 1.4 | 1.52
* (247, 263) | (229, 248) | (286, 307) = -1.0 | 1.4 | 1.49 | 1.42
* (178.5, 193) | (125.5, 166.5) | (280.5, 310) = 0.1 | 1.42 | 1.41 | 1.41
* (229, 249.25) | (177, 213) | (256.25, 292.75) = 1.0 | 1.4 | 1.4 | 1.52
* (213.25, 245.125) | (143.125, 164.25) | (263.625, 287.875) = 1.5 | 1.42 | 1.41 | 1.52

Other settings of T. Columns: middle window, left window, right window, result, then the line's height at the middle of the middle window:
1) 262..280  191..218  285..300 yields -0.11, 1.42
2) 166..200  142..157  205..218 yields 0.00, 1.42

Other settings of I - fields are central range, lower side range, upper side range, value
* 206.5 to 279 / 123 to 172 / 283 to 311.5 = -2.7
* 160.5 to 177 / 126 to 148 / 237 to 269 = 0.3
